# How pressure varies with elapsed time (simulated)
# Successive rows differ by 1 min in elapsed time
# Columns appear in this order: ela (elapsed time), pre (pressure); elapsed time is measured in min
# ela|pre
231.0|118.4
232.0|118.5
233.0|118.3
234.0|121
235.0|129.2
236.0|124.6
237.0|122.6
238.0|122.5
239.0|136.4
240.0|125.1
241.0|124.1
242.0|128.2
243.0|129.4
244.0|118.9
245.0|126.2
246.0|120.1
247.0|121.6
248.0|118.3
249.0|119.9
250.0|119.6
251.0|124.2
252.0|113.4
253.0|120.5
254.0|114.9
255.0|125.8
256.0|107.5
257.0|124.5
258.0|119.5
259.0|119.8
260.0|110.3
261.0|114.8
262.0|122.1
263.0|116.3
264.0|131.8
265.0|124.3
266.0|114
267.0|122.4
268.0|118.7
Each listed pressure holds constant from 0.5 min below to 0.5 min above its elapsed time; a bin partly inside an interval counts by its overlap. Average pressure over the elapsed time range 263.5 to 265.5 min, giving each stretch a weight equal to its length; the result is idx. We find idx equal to 128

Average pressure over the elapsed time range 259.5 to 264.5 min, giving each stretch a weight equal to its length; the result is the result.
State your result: 119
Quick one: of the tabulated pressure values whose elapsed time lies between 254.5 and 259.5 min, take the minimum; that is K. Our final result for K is 107.5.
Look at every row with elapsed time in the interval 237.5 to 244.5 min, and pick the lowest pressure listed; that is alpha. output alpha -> 118.9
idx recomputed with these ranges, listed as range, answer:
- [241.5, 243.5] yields 129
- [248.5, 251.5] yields 121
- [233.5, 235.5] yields 125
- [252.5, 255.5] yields 120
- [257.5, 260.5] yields 117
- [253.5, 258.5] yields 118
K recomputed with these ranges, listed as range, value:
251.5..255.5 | 113.4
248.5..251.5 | 119.6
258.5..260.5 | 110.3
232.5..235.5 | 118.3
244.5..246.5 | 120.1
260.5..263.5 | 114.8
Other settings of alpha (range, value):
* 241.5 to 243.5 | 128.2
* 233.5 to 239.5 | 121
